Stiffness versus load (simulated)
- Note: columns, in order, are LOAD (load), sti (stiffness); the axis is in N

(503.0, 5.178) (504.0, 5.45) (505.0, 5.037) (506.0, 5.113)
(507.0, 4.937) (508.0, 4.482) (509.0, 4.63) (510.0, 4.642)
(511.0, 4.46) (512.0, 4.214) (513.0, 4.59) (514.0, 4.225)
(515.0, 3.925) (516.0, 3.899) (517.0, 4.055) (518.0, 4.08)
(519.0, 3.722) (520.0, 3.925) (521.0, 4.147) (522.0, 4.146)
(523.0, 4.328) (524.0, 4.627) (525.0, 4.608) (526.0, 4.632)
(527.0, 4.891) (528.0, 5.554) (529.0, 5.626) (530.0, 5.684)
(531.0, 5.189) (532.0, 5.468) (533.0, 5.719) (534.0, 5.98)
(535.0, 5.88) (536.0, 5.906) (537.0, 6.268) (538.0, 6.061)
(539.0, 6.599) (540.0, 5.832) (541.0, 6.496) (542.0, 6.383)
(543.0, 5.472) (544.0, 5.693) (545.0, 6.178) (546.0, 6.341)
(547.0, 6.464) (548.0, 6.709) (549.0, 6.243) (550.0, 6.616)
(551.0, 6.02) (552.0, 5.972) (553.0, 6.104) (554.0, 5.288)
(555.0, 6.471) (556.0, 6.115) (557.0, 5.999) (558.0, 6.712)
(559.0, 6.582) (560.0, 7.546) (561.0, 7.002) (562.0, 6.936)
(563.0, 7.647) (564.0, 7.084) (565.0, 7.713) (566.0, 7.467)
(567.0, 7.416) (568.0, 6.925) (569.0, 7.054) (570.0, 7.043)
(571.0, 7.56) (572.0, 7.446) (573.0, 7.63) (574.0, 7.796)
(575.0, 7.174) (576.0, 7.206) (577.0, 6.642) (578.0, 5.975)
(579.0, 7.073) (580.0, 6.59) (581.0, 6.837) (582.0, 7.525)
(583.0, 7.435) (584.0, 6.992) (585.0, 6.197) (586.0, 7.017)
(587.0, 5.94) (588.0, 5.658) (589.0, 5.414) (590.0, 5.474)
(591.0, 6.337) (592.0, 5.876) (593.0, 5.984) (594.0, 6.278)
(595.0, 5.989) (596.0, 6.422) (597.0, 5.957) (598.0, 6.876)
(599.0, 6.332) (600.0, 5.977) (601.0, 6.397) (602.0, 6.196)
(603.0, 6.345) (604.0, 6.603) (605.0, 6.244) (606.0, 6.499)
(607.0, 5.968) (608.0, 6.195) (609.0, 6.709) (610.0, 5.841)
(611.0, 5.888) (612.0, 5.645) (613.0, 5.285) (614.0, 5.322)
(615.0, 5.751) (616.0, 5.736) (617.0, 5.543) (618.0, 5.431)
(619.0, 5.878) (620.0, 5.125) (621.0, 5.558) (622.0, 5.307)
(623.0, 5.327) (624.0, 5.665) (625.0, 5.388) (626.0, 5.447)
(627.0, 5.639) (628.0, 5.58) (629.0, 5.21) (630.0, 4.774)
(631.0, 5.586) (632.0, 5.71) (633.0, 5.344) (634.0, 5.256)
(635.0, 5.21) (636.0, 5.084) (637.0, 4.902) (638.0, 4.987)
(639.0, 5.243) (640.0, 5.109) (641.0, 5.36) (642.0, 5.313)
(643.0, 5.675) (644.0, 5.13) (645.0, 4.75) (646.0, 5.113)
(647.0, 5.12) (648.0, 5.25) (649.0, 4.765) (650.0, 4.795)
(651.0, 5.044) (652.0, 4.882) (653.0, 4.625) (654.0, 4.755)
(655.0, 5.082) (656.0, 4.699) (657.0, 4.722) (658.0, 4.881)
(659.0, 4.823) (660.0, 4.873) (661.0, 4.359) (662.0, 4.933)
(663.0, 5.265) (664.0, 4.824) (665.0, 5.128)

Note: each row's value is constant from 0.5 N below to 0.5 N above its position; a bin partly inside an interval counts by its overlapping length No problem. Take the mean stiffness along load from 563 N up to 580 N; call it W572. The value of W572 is 7.2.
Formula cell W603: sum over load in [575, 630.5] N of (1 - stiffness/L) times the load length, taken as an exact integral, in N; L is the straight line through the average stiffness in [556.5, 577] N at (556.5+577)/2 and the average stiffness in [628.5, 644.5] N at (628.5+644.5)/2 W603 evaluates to 1.1 N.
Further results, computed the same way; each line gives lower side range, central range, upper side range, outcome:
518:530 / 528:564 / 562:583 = -2.9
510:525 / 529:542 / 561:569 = -1.4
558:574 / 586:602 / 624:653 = 0.9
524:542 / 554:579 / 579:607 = -4.0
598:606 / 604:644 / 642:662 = 1.3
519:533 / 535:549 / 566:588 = -1.7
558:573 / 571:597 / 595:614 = 0.5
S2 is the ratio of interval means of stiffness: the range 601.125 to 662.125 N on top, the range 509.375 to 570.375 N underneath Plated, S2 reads 0.9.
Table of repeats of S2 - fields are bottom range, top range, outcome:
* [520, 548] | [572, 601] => 1.18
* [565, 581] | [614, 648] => 0.75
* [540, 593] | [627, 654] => 0.78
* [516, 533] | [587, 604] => 1.31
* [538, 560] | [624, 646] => 0.85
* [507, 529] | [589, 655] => 1.26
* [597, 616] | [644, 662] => 0.80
